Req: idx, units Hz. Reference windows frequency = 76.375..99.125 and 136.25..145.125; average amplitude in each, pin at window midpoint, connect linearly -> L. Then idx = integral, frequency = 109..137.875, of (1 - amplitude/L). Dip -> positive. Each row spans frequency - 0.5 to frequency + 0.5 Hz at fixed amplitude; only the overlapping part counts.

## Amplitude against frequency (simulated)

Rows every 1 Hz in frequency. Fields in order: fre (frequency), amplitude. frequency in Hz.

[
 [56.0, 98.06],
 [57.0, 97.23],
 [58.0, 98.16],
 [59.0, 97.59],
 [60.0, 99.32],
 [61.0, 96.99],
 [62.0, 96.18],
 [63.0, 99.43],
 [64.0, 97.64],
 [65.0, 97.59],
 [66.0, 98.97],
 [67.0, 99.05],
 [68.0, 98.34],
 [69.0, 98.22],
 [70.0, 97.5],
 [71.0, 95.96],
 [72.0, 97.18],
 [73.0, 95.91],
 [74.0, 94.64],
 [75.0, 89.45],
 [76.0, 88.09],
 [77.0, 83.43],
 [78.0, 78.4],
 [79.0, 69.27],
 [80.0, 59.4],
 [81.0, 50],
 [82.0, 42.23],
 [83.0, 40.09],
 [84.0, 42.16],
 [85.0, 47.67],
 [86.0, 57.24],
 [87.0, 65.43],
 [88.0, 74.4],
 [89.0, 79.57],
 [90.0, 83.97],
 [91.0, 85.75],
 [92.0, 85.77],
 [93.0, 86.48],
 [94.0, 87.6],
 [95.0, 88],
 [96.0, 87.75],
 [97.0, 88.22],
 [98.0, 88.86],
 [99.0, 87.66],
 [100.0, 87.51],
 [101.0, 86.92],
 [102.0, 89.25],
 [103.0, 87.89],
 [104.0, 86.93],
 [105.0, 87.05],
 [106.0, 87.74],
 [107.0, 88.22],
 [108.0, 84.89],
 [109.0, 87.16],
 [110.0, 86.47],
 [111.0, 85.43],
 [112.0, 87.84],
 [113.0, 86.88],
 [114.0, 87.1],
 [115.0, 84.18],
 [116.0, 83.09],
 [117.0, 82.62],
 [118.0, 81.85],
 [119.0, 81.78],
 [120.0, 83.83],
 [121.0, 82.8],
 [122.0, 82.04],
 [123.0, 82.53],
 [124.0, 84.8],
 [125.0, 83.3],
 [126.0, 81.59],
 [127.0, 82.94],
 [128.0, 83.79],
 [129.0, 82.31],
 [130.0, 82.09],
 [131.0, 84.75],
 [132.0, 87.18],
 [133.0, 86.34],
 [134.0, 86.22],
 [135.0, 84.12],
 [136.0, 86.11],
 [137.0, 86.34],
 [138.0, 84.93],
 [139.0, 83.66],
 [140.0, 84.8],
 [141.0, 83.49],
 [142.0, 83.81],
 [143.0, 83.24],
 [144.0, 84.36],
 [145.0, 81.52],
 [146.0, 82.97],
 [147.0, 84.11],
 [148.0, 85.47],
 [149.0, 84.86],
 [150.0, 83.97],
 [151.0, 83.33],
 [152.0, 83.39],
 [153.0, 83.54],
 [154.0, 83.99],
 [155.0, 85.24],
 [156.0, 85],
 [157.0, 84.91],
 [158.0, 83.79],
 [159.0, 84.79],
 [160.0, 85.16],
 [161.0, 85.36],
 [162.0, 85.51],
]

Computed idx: -1.51 Hz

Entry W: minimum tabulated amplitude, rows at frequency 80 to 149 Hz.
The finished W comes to 40.09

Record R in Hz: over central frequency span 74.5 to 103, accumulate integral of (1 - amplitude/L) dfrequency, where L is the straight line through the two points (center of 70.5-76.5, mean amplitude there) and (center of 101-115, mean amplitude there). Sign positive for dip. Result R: 4.79 Hz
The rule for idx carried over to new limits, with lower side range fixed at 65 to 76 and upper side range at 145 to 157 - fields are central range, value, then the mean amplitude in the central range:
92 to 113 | 0.9 Hz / 87.3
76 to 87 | 4.2 Hz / 58.8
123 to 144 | 0.6 Hz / 84.3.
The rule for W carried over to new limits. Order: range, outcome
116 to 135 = 81.59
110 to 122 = 81.78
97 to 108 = 84.89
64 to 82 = 42.23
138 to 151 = 81.52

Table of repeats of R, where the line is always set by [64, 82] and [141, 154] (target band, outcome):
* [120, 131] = 0.2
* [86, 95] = 0.6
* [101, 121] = -0.1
